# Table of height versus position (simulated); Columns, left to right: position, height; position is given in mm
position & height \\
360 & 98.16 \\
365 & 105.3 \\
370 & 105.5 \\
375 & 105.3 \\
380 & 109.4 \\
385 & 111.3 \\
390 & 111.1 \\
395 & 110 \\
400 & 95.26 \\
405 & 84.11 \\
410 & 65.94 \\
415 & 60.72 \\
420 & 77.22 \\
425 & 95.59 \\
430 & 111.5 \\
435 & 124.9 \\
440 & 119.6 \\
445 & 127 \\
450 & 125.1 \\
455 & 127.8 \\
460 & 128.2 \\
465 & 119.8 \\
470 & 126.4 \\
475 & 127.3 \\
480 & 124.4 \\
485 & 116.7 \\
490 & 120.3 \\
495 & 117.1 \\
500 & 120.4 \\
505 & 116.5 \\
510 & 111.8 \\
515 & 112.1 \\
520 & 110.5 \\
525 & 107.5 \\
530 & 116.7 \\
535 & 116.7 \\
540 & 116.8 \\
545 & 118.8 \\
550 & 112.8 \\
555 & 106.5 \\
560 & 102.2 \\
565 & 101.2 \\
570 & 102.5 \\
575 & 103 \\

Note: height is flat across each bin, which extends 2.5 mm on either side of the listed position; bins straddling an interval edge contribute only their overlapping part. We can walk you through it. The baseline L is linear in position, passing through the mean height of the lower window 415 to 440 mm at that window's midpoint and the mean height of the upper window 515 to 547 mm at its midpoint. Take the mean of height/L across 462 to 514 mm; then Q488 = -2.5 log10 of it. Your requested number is -0.11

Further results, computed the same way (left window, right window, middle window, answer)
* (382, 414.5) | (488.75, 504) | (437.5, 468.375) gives -0.156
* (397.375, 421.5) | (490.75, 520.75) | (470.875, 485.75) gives -0.188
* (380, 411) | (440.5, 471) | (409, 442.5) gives 0.189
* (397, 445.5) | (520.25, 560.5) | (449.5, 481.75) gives -0.231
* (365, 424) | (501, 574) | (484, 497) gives -0.123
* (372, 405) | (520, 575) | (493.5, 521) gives -0.060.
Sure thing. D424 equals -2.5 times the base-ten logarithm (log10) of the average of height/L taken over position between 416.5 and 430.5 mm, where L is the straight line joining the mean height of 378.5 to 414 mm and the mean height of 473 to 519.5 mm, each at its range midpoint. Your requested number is 0.14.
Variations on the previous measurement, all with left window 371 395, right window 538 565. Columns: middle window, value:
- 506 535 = -0.02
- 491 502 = -0.08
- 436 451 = -0.13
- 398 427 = 0.35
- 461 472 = -0.13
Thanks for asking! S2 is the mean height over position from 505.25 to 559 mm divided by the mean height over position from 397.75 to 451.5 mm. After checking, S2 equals 1.15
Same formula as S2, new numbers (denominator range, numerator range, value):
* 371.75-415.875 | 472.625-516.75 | 1.23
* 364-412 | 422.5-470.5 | 1.20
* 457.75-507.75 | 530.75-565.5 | 0.92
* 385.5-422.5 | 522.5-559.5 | 1.29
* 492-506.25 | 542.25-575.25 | 0.91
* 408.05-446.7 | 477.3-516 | 1.20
